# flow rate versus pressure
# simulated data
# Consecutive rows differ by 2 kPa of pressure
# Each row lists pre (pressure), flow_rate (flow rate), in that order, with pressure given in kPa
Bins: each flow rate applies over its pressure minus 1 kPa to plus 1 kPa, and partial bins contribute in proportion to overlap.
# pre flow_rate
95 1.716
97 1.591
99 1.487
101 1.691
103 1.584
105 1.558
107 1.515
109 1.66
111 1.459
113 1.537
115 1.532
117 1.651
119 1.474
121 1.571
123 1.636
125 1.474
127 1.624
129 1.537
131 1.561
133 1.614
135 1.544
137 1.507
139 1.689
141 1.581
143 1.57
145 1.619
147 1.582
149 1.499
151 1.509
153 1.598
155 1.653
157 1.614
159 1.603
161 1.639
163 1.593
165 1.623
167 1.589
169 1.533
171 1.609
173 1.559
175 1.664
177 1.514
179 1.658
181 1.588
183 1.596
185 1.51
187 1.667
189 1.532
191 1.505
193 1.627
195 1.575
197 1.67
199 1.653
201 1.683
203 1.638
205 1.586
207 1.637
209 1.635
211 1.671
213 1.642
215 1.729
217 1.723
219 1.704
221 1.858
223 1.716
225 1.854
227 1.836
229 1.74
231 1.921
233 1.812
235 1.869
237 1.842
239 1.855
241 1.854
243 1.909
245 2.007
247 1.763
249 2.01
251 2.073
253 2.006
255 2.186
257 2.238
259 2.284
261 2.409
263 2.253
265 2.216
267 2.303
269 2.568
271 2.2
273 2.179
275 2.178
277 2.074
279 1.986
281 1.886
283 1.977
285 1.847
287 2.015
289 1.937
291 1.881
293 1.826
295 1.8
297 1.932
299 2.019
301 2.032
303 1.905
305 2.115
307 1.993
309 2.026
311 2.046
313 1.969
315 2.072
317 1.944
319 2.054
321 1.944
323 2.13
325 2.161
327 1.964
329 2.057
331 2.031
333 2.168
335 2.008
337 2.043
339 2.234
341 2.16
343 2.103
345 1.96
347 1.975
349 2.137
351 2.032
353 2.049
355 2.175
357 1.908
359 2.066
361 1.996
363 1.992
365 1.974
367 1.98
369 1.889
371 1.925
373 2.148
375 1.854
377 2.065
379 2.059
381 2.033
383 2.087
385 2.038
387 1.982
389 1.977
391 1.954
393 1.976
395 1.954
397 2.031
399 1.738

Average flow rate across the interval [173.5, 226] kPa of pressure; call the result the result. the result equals 1.65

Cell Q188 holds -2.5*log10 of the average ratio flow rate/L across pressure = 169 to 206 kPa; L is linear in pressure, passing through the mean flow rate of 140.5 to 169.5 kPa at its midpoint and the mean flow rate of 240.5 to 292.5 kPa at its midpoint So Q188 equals 0.09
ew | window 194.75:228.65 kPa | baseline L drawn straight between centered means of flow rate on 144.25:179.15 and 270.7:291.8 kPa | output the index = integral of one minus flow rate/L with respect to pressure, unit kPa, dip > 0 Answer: 1.31 kPa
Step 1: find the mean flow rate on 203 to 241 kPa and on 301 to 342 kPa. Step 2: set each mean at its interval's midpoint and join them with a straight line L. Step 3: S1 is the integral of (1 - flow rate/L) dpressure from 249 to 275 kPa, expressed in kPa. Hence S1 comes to -4.9 kPa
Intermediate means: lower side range 1.76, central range 2.23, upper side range 2.05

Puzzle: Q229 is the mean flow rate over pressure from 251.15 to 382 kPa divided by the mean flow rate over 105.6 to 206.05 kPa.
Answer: 1.30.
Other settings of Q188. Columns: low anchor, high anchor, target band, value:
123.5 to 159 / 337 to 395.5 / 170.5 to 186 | 0.04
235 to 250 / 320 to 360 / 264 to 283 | -0.12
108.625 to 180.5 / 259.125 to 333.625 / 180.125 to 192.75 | 0.09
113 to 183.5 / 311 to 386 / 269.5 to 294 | -0.07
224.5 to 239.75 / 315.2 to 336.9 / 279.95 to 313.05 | 0.02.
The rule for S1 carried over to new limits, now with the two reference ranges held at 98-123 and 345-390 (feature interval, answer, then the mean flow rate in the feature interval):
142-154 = 0.5 kPa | 1.56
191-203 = 0.6 kPa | 1.63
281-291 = -0.3 kPa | 1.93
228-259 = -2.6 kPa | 1.95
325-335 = -0.6 kPa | 2.06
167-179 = 0.6 kPa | 1.58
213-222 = 0.1 kPa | 1.74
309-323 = -0.7 kPa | 2.02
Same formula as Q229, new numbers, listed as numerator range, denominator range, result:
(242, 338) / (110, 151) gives 1.32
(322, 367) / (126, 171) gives 1.30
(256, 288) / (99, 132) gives 1.38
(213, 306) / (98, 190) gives 1.26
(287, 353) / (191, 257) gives 1.13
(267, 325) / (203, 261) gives 1.09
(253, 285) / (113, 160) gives 1.38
